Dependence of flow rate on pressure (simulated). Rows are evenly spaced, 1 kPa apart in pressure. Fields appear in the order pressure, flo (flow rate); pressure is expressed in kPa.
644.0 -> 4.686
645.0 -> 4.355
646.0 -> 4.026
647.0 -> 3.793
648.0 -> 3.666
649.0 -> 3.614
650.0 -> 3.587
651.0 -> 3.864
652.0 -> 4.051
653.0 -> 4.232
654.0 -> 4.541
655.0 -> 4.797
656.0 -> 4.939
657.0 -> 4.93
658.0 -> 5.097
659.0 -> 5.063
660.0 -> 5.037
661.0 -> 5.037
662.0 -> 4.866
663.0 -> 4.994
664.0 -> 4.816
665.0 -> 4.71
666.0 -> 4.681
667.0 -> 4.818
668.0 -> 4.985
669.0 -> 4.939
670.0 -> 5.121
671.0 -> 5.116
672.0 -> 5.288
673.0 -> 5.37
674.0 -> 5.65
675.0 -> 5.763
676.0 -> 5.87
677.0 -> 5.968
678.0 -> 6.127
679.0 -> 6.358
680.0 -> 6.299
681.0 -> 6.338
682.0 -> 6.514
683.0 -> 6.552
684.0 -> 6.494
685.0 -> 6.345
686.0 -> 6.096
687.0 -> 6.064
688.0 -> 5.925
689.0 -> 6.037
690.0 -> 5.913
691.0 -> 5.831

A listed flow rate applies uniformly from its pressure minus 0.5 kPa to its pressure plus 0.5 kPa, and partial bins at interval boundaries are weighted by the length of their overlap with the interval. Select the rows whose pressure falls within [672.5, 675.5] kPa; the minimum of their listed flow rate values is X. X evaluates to 5.37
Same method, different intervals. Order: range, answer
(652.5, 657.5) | 4.232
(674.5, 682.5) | 5.763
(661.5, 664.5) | 4.816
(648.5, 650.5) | 3.587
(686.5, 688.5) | 5.925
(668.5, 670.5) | 4.939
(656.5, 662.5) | 4.866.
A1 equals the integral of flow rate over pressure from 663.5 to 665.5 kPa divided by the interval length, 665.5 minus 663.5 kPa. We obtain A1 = 4.76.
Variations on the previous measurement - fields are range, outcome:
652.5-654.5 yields 4.39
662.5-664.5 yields 4.9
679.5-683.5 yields 6.43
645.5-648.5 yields 3.83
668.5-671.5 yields 5.06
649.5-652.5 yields 3.83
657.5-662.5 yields 5.02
